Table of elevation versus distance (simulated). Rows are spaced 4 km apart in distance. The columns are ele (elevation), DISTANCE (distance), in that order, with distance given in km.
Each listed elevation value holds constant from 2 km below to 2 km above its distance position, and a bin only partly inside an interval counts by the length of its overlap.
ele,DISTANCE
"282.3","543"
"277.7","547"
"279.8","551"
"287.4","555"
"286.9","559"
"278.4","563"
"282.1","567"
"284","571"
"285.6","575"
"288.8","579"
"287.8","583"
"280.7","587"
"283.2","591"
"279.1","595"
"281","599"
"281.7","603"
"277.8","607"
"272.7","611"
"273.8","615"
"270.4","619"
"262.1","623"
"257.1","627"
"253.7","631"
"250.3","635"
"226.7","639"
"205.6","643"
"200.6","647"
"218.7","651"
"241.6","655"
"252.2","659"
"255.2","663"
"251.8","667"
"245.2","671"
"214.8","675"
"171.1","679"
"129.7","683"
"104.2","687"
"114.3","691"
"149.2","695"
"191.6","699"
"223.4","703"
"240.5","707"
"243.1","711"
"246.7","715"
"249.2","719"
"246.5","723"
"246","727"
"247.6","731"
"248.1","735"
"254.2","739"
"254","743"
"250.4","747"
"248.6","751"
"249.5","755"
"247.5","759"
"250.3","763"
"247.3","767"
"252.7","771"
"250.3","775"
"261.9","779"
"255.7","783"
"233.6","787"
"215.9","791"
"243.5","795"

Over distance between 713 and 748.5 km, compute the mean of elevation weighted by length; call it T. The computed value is 249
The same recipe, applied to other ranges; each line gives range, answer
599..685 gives 240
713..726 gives 247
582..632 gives 274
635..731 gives 213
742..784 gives 252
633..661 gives 228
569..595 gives 285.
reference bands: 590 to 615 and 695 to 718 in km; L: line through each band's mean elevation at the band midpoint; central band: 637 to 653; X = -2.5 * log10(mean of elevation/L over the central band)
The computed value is 0.20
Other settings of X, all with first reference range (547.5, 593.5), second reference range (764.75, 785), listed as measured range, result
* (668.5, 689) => 0.46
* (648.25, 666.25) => 0.13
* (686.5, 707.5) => 0.48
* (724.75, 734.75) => 0.06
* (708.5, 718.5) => 0.07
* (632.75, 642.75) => 0.17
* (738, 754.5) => 0.03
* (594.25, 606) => 0.00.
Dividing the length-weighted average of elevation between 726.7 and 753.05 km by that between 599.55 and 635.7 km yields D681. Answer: 0.93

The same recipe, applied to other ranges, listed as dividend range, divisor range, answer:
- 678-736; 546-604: 0.72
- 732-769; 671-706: 1.48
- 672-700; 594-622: 0.56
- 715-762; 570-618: 0.89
